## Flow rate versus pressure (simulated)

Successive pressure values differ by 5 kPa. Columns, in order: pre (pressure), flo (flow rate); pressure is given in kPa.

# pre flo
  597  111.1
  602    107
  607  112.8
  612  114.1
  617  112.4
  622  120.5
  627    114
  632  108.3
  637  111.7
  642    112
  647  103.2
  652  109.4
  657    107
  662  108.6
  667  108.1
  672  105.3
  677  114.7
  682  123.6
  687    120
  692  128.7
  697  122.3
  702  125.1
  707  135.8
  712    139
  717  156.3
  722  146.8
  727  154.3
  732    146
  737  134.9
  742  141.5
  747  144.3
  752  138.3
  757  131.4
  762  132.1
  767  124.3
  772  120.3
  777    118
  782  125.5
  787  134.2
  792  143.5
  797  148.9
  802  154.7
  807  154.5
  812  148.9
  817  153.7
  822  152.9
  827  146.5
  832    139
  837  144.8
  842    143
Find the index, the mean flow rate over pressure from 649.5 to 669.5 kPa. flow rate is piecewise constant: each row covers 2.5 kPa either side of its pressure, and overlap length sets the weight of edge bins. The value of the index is 108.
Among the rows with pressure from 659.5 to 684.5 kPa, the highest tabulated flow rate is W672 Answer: 123.6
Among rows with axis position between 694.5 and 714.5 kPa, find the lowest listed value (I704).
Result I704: 122.3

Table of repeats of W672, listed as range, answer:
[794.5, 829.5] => 154.7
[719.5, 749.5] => 154.3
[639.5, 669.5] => 112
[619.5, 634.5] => 120.5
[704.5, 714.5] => 139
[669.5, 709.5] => 135.8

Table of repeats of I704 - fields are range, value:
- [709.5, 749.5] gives 134.9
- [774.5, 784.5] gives 118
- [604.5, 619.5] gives 112.4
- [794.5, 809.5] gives 148.9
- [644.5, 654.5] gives 103.2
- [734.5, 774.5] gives 120.3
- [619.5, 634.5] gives 108.3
